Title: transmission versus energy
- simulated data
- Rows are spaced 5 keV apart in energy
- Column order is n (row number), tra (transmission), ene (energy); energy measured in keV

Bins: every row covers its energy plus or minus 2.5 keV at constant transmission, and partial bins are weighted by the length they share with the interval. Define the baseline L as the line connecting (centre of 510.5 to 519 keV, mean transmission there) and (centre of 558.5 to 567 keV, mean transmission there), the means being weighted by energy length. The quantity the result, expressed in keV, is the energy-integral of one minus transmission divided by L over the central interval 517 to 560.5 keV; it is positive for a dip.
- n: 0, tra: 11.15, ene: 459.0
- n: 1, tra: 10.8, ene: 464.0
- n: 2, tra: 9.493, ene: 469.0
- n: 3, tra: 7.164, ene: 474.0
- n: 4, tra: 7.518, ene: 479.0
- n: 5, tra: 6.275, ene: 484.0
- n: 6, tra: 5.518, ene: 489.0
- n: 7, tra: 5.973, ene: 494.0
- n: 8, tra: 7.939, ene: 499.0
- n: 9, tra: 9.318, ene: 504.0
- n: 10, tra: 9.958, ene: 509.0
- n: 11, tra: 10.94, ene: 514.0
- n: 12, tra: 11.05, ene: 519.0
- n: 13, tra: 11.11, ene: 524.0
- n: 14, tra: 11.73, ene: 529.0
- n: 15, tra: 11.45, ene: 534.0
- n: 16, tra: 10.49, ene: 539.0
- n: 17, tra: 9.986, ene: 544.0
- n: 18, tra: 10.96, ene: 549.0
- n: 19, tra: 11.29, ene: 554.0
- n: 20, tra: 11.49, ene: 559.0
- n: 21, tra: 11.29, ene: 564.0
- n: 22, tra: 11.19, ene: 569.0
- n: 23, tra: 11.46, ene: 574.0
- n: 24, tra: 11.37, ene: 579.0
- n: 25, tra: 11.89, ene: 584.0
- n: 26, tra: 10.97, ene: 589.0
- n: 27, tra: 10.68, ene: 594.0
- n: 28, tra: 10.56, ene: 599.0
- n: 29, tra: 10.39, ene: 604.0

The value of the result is 0.2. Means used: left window 10.9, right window 11.4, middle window 11.1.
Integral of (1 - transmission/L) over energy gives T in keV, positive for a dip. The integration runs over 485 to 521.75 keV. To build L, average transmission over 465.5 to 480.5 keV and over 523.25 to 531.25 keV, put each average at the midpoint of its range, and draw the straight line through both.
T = 5.7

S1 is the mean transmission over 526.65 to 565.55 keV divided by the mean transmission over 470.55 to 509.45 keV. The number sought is 1.50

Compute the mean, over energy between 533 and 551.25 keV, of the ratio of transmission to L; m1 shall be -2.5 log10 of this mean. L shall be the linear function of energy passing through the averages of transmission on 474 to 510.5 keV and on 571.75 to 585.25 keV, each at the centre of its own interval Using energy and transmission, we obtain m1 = -0.09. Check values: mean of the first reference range 7.41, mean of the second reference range 11.5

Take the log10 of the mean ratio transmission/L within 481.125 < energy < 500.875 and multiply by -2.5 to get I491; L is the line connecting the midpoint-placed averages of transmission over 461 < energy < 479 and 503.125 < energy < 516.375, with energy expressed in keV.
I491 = 0.44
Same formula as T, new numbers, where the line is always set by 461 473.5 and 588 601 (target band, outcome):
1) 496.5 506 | 1.32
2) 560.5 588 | -2.24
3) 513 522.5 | -0.85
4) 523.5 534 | -1.33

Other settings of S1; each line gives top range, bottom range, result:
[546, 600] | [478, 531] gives 1.26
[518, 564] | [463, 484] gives 1.33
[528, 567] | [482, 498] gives 1.81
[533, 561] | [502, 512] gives 1.12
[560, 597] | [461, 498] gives 1.48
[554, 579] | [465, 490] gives 1.51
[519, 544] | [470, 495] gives 1.65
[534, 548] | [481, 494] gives 1.76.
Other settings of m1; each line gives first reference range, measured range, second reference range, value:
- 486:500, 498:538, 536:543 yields -0.232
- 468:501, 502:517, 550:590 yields -0.218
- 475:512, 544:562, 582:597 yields -0.136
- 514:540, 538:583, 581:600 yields 0.002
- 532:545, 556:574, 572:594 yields -0.026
